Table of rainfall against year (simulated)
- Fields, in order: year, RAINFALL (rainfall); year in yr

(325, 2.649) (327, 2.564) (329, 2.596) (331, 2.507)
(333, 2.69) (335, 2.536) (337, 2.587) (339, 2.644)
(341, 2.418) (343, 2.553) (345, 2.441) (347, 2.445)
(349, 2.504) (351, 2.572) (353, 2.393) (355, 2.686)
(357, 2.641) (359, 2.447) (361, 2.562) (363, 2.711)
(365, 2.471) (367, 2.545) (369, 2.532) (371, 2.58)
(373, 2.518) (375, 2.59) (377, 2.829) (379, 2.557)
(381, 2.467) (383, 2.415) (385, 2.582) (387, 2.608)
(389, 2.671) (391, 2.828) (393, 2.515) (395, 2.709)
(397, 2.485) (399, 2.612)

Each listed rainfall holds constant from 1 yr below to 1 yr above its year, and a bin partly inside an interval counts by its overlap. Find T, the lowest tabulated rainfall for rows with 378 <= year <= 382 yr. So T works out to 2.467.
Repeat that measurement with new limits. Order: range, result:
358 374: 2.447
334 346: 2.418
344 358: 2.393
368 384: 2.415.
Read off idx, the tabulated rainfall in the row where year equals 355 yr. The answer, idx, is 2.686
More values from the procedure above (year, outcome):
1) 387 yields 2.608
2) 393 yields 2.515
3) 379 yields 2.557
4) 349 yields 2.504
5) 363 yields 2.711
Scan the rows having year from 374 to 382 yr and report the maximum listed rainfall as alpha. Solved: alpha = 2.829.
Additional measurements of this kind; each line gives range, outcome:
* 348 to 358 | 2.686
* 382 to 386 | 2.582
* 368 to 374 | 2.58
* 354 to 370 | 2.711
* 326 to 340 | 2.69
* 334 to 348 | 2.644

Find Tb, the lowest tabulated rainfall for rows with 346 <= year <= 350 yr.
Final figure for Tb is 2.445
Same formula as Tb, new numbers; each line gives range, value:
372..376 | 2.518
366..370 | 2.532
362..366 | 2.471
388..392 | 2.671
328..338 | 2.507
